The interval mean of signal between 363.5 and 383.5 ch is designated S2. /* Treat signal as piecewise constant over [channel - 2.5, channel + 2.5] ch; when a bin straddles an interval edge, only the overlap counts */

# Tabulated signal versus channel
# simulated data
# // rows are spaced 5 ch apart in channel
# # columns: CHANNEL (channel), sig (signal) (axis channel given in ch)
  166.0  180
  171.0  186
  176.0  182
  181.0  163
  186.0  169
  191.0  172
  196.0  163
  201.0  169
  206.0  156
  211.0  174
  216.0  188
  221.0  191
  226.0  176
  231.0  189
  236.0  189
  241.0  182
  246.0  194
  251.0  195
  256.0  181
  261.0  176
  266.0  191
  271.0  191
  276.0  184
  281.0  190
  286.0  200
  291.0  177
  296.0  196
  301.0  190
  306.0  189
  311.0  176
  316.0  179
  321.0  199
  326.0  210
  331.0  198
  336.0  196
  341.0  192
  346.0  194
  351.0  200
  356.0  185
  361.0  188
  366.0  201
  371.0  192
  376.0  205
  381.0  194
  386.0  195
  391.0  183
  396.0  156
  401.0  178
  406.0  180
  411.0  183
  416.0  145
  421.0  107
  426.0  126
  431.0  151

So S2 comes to 198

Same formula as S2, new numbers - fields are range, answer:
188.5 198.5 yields 168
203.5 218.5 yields 173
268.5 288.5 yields 191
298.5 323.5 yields 187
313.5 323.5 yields 189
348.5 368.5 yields 194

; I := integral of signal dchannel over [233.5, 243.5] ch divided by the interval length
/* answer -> 186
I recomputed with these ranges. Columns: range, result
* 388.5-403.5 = 172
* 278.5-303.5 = 191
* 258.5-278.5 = 186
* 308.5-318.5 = 178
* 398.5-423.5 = 159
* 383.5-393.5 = 189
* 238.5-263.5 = 186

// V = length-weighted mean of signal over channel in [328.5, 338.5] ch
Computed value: 197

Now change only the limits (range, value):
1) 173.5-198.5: 170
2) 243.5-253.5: 194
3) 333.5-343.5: 194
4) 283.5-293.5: 188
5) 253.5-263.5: 178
